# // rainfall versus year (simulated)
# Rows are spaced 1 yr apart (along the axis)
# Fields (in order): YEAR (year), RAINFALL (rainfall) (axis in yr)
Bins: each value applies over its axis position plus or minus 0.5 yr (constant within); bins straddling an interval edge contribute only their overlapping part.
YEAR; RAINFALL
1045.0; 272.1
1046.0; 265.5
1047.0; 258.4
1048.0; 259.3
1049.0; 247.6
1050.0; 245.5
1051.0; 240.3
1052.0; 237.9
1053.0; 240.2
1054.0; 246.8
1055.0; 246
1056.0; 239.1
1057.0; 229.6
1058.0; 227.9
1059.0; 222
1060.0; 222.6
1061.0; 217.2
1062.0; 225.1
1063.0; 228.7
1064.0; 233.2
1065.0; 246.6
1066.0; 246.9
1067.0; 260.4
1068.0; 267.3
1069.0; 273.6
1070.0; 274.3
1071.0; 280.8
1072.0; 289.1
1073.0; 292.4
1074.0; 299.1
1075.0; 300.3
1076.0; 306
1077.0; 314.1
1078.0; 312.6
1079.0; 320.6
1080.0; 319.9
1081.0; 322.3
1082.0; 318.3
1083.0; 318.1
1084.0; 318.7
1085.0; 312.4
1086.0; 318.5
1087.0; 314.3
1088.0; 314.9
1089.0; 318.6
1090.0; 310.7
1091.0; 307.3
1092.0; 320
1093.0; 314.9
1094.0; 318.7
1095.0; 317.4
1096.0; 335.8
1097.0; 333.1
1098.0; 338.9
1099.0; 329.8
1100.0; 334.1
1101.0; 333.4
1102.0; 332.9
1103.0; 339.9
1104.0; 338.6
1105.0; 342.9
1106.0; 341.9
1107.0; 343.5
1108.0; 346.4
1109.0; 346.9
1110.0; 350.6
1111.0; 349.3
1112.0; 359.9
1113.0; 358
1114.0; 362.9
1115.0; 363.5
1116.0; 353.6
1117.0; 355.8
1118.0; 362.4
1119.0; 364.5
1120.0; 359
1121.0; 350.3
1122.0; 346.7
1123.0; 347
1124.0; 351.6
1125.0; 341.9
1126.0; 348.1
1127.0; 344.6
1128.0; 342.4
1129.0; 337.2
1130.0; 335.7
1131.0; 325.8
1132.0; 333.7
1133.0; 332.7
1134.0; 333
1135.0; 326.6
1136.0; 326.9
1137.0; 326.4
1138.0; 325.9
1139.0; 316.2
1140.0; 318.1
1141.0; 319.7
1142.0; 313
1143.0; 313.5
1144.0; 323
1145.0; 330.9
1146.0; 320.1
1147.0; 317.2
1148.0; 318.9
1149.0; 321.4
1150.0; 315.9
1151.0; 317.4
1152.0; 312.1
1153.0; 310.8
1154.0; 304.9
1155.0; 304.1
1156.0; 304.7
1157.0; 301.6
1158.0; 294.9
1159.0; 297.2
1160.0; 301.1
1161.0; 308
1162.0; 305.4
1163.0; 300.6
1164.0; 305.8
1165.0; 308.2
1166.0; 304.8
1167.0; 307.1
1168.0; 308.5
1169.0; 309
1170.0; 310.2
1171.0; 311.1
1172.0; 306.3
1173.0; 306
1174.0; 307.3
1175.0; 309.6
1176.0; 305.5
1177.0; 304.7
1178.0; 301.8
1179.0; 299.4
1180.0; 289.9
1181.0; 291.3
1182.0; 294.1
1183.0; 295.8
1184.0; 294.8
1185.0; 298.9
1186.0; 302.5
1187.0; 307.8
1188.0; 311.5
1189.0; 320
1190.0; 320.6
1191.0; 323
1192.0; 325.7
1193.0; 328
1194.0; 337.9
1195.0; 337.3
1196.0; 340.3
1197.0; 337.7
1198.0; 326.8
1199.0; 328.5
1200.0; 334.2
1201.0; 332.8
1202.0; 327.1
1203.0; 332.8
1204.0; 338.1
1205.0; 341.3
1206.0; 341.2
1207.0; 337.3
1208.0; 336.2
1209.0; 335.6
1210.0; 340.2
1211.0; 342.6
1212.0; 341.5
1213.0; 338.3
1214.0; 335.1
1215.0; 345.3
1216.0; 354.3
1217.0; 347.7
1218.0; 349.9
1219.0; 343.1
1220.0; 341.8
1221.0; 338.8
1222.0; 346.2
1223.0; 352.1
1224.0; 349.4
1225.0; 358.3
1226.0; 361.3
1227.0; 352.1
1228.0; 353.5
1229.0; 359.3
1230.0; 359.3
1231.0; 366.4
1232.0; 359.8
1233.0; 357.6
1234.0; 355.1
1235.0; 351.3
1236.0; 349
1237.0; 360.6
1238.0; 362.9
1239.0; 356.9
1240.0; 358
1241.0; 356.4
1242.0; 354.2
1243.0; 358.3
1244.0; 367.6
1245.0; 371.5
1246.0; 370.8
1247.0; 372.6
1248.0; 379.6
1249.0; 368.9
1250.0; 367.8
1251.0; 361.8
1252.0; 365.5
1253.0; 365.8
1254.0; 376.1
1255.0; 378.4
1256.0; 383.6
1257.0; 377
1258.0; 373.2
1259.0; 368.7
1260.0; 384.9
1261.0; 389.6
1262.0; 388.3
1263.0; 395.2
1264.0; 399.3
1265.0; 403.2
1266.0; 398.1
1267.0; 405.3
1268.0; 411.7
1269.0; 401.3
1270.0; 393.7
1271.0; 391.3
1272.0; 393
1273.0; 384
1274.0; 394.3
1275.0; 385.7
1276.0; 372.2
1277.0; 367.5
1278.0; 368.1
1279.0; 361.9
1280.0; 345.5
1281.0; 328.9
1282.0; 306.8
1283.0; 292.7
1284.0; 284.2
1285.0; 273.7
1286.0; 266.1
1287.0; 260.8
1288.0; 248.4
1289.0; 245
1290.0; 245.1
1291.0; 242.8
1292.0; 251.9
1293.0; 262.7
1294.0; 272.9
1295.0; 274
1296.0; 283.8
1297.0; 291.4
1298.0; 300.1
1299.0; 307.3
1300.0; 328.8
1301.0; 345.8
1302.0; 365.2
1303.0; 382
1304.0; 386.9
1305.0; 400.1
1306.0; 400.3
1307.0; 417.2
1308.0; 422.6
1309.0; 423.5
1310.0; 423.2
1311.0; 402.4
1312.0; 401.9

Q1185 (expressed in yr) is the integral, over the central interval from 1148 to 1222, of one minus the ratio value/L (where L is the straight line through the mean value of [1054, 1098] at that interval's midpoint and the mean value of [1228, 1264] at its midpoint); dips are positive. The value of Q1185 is 4.3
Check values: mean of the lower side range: 286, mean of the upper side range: 368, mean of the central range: 319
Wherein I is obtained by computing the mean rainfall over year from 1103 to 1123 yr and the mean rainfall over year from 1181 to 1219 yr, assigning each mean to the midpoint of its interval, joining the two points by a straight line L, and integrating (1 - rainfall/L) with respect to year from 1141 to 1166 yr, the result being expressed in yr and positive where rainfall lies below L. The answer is 2.25 yr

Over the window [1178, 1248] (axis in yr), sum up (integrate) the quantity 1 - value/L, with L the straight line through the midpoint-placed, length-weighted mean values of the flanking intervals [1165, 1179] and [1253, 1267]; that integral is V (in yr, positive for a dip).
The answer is 0.9 yr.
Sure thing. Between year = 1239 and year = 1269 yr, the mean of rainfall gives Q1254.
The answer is 378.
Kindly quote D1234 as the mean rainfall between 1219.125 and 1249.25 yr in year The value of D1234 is 358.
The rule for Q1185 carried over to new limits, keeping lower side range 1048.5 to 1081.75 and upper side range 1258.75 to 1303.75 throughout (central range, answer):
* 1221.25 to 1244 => -2.5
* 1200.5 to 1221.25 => -1.8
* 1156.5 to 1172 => -0.4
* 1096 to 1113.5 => -4.1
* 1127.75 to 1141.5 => -2.0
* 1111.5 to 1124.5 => -3.5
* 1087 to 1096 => -1.5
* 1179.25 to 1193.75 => -0.1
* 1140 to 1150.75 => -1.1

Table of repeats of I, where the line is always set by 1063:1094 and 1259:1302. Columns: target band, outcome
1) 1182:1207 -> -0.4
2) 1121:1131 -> -1.2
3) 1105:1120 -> -2.5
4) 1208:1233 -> -1.9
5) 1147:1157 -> 0.0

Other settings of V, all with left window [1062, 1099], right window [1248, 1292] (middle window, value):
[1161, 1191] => 1.97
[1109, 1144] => -3.16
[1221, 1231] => -0.40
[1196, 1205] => 0.01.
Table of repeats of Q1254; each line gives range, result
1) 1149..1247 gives 329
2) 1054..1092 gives 280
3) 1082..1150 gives 334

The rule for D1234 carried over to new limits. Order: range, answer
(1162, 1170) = 306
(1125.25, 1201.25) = 316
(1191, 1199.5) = 332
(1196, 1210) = 335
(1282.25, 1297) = 266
